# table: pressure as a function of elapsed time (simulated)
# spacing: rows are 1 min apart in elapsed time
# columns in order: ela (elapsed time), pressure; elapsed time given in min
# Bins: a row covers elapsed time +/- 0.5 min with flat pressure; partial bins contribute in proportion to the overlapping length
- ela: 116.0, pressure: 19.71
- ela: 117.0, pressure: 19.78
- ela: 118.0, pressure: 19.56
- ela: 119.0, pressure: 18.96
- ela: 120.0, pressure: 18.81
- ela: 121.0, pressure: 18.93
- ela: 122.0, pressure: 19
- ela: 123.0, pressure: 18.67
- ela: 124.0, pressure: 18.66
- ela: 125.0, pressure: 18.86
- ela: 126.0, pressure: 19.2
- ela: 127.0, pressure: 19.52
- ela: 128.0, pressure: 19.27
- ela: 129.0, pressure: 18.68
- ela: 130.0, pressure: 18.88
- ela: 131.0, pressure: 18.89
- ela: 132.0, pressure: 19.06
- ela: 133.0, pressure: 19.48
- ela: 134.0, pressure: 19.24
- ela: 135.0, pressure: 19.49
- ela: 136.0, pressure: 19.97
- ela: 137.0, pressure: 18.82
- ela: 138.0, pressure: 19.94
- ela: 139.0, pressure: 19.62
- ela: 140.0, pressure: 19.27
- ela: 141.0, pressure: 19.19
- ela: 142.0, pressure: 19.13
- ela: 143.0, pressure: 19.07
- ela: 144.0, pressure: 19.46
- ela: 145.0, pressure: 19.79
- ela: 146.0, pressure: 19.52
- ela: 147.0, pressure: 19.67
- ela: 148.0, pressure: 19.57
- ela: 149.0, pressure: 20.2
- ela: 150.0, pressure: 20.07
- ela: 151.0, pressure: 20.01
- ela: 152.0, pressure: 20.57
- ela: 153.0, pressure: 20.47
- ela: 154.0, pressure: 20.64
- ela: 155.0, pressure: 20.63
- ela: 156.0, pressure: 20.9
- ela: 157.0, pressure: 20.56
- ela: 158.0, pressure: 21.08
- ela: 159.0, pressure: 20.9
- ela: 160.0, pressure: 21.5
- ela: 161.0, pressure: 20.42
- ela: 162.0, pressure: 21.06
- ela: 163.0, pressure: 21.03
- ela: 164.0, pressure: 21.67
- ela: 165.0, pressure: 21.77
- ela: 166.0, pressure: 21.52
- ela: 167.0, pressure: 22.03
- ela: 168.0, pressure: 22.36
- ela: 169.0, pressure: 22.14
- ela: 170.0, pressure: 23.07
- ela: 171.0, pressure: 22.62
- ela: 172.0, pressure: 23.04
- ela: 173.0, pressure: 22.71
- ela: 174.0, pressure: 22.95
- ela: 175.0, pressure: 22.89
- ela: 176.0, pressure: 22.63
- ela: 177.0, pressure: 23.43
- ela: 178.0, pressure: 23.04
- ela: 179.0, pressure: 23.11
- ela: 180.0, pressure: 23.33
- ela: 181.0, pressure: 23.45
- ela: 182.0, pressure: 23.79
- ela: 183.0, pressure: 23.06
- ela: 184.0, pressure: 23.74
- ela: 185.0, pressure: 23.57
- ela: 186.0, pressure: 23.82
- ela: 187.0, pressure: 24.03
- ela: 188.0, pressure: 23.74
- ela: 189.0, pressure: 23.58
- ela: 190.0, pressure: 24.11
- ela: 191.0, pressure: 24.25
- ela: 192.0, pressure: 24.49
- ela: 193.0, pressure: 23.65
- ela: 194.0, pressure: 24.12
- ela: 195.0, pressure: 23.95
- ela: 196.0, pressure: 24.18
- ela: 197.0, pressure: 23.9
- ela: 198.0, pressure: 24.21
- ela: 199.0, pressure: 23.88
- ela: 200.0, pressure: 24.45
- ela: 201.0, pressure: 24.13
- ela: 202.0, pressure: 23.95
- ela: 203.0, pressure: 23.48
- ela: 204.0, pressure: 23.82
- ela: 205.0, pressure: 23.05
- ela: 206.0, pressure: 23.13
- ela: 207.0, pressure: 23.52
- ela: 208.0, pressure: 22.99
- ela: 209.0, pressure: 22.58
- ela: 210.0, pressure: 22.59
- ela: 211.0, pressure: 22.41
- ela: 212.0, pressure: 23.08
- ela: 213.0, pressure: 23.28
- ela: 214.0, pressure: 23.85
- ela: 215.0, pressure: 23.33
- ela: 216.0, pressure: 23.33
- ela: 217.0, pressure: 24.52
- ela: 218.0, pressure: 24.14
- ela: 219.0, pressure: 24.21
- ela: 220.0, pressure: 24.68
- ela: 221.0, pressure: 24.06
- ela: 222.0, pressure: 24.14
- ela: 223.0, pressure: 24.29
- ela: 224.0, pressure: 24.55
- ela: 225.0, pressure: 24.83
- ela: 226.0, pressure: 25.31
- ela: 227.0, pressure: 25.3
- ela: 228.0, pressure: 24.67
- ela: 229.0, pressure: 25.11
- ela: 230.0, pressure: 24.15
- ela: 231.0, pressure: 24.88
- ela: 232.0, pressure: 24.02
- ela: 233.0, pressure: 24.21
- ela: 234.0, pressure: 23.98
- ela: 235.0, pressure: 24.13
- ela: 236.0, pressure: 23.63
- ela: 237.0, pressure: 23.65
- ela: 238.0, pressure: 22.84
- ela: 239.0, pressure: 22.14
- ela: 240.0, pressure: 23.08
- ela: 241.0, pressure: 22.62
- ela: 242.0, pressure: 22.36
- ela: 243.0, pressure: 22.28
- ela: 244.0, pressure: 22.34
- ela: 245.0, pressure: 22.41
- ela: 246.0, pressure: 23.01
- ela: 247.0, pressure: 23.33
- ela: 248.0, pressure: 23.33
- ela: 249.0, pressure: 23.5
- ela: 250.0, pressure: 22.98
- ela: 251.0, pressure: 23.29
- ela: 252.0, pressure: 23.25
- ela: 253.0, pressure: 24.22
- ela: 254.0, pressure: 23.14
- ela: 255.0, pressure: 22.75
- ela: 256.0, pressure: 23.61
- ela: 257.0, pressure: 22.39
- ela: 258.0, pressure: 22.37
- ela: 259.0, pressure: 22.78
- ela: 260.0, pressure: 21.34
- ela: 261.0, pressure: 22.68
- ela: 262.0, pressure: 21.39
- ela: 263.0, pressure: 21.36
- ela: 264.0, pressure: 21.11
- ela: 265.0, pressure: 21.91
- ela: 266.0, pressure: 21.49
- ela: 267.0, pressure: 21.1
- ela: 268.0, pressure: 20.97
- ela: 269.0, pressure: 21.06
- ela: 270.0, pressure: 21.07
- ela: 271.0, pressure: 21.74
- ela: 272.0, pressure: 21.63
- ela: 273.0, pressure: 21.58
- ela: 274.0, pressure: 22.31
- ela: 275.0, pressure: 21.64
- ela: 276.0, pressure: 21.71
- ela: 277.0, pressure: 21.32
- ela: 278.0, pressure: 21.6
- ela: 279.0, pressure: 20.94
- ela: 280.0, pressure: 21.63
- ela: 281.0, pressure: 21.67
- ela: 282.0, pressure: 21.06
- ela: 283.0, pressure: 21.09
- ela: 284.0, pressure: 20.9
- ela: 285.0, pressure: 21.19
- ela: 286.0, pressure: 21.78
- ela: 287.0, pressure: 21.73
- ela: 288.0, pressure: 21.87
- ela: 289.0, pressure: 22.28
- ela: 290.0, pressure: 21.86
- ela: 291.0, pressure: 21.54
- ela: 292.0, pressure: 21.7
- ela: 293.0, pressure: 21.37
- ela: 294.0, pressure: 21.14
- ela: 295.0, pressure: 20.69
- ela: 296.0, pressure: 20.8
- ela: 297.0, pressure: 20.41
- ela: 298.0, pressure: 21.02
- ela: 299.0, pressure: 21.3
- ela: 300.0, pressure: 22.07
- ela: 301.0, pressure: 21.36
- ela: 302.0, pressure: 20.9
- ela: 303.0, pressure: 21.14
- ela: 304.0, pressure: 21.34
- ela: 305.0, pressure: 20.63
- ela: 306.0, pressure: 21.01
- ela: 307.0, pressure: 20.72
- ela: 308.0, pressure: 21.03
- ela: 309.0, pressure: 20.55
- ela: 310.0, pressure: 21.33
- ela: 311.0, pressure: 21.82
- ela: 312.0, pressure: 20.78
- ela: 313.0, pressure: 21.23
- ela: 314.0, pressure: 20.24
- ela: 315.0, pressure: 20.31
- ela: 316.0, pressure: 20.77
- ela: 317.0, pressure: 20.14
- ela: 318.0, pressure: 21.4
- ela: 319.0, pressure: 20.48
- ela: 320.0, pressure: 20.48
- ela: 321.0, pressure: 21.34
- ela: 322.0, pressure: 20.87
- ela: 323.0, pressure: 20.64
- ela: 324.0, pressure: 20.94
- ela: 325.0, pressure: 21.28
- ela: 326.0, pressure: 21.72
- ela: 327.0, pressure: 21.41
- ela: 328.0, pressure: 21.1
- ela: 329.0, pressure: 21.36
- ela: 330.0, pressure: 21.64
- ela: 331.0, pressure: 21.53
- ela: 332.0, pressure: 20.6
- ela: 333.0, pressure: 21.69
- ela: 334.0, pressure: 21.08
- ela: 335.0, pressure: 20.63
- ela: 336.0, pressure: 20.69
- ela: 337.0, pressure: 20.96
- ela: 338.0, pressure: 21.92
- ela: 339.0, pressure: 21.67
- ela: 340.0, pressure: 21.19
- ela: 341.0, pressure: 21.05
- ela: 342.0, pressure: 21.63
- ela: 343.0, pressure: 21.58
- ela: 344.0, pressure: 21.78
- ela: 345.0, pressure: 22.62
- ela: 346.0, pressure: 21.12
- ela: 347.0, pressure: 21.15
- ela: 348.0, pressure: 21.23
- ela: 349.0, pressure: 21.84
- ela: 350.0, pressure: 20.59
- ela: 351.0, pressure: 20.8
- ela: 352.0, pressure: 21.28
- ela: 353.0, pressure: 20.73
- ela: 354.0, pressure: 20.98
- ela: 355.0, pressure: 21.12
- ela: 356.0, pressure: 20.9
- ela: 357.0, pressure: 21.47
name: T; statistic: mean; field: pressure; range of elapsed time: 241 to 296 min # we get 22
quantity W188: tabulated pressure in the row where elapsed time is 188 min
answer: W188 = 23.74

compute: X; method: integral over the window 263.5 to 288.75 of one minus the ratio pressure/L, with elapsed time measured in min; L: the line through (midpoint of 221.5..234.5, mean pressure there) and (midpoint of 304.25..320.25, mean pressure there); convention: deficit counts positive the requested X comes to 1.1 min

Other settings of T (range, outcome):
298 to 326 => 21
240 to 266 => 22.6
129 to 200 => 21.7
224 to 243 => 23.9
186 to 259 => 23.6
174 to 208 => 23.7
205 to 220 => 23.4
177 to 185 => 23.4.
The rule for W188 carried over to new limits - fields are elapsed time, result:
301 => 21.36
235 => 24.13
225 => 24.83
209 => 22.58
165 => 21.77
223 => 24.29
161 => 20.42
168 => 22.36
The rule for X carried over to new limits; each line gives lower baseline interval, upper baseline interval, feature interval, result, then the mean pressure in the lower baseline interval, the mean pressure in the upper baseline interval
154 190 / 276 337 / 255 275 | -0.24 min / 22.4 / 21.2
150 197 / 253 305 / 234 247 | -0.60 min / 22.5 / 21.6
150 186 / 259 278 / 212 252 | -3.66 min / 22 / 21.6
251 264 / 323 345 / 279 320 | 1.39 min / 22.6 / 21.3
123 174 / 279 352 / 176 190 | -2.05 min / 20.3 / 21.2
